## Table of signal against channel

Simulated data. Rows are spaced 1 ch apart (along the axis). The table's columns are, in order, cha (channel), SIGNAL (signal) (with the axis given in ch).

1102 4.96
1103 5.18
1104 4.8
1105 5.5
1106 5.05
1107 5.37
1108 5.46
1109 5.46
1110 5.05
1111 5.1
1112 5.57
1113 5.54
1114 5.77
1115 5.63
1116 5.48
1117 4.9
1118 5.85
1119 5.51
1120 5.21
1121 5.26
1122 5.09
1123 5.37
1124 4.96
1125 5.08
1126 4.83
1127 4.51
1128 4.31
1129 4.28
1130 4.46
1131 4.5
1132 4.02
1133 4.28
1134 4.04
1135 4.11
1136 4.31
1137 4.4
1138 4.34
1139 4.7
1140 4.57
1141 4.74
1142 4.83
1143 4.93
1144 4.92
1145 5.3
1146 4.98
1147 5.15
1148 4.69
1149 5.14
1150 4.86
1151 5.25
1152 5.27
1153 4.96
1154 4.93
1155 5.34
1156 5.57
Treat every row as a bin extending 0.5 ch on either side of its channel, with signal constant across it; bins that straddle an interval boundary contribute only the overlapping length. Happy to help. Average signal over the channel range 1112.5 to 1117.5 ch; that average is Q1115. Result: 5.46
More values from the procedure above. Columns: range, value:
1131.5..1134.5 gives 4.11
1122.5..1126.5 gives 5.06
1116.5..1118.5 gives 5.38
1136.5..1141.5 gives 4.55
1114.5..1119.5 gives 5.47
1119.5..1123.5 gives 5.23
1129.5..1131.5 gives 4.48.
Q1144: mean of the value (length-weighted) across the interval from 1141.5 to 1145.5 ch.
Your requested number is 4.99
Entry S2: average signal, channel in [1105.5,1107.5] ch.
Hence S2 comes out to 5.21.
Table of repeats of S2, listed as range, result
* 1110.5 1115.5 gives 5.52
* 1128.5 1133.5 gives 4.31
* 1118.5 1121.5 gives 5.33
